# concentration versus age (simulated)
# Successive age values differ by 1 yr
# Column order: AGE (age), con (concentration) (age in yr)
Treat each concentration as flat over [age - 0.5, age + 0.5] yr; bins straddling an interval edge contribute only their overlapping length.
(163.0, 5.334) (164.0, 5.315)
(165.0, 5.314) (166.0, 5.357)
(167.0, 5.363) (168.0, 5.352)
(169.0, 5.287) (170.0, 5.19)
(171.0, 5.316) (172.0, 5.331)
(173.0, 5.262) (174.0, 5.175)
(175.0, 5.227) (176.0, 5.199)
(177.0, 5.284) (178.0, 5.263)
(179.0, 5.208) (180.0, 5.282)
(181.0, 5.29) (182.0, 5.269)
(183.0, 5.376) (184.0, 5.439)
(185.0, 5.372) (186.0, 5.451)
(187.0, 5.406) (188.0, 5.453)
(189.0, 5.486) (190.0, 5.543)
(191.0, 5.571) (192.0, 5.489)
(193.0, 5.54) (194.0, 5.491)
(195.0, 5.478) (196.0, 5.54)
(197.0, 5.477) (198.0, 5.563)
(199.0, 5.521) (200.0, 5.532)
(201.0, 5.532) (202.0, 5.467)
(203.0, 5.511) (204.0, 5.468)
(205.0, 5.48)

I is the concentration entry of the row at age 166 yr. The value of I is 5.357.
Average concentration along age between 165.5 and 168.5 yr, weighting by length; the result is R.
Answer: 5.36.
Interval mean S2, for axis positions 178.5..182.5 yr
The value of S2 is 5.26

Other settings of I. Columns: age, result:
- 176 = 5.199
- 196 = 5.54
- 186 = 5.451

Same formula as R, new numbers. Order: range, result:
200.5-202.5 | 5.5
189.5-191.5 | 5.56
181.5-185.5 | 5.36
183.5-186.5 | 5.42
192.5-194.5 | 5.52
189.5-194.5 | 5.53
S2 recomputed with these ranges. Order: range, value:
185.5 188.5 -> 5.44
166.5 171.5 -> 5.3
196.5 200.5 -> 5.52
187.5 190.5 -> 5.49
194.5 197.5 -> 5.5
